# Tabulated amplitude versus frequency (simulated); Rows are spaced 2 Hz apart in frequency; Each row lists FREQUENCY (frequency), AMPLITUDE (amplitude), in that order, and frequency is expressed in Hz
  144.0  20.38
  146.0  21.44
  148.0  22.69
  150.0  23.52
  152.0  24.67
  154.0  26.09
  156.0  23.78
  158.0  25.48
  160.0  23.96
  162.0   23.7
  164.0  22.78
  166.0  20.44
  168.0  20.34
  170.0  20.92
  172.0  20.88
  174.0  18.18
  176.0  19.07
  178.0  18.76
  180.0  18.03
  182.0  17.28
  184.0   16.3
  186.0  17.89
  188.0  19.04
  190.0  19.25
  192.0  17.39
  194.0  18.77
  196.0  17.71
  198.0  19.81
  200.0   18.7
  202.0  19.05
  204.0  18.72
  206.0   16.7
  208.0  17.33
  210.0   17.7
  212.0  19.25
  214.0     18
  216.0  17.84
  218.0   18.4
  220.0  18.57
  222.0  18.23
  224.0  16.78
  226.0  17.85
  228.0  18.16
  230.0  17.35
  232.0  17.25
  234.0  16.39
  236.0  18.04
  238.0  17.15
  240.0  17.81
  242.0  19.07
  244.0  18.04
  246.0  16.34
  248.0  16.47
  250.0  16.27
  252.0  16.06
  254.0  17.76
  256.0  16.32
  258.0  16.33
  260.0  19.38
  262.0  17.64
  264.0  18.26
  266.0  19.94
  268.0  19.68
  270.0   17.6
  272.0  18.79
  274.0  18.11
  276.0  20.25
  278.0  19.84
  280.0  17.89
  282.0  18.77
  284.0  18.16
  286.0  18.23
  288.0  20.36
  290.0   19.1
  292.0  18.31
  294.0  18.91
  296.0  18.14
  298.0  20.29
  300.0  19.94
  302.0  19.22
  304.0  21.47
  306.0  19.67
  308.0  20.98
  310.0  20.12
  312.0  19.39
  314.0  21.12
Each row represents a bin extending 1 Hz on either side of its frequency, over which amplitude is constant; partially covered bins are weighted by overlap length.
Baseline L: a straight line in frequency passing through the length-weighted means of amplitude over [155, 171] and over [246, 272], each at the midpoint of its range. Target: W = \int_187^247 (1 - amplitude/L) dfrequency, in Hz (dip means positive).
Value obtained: 5.4 Hz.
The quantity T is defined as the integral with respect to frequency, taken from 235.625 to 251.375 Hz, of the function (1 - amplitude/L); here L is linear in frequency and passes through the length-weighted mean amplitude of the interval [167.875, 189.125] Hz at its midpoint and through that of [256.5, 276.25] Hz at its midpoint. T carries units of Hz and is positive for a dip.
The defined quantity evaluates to 1.02 Hz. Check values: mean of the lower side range 18.7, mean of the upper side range 18.5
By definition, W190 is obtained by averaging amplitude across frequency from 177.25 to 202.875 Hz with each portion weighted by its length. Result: 18.3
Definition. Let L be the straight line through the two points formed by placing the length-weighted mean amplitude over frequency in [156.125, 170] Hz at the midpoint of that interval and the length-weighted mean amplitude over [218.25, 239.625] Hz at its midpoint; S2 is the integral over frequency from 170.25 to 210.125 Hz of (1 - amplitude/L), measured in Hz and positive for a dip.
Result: 4.3 Hz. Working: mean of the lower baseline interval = 22.7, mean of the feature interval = 18.4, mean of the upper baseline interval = 17.6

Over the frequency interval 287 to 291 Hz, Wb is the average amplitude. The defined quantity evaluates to 19.7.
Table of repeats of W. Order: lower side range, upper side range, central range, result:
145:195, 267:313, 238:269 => 3.24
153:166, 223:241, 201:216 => 1.12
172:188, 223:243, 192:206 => -0.45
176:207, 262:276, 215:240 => 1.10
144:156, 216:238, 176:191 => 1.99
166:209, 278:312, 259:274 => 0.36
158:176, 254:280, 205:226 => 2.25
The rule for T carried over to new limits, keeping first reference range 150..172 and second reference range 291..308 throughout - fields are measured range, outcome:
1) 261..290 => 2.0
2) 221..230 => 1.6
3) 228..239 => 2.0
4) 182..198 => 3.1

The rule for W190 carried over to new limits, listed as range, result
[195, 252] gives 17.8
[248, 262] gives 17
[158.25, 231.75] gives 18.9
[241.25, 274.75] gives 17.8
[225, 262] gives 17.3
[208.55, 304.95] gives 18.2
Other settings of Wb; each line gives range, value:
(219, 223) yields 18.4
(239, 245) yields 18.3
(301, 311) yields 20.3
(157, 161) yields 24.7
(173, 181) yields 18.5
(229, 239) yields 17.2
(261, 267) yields 18.6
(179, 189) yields 17.7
